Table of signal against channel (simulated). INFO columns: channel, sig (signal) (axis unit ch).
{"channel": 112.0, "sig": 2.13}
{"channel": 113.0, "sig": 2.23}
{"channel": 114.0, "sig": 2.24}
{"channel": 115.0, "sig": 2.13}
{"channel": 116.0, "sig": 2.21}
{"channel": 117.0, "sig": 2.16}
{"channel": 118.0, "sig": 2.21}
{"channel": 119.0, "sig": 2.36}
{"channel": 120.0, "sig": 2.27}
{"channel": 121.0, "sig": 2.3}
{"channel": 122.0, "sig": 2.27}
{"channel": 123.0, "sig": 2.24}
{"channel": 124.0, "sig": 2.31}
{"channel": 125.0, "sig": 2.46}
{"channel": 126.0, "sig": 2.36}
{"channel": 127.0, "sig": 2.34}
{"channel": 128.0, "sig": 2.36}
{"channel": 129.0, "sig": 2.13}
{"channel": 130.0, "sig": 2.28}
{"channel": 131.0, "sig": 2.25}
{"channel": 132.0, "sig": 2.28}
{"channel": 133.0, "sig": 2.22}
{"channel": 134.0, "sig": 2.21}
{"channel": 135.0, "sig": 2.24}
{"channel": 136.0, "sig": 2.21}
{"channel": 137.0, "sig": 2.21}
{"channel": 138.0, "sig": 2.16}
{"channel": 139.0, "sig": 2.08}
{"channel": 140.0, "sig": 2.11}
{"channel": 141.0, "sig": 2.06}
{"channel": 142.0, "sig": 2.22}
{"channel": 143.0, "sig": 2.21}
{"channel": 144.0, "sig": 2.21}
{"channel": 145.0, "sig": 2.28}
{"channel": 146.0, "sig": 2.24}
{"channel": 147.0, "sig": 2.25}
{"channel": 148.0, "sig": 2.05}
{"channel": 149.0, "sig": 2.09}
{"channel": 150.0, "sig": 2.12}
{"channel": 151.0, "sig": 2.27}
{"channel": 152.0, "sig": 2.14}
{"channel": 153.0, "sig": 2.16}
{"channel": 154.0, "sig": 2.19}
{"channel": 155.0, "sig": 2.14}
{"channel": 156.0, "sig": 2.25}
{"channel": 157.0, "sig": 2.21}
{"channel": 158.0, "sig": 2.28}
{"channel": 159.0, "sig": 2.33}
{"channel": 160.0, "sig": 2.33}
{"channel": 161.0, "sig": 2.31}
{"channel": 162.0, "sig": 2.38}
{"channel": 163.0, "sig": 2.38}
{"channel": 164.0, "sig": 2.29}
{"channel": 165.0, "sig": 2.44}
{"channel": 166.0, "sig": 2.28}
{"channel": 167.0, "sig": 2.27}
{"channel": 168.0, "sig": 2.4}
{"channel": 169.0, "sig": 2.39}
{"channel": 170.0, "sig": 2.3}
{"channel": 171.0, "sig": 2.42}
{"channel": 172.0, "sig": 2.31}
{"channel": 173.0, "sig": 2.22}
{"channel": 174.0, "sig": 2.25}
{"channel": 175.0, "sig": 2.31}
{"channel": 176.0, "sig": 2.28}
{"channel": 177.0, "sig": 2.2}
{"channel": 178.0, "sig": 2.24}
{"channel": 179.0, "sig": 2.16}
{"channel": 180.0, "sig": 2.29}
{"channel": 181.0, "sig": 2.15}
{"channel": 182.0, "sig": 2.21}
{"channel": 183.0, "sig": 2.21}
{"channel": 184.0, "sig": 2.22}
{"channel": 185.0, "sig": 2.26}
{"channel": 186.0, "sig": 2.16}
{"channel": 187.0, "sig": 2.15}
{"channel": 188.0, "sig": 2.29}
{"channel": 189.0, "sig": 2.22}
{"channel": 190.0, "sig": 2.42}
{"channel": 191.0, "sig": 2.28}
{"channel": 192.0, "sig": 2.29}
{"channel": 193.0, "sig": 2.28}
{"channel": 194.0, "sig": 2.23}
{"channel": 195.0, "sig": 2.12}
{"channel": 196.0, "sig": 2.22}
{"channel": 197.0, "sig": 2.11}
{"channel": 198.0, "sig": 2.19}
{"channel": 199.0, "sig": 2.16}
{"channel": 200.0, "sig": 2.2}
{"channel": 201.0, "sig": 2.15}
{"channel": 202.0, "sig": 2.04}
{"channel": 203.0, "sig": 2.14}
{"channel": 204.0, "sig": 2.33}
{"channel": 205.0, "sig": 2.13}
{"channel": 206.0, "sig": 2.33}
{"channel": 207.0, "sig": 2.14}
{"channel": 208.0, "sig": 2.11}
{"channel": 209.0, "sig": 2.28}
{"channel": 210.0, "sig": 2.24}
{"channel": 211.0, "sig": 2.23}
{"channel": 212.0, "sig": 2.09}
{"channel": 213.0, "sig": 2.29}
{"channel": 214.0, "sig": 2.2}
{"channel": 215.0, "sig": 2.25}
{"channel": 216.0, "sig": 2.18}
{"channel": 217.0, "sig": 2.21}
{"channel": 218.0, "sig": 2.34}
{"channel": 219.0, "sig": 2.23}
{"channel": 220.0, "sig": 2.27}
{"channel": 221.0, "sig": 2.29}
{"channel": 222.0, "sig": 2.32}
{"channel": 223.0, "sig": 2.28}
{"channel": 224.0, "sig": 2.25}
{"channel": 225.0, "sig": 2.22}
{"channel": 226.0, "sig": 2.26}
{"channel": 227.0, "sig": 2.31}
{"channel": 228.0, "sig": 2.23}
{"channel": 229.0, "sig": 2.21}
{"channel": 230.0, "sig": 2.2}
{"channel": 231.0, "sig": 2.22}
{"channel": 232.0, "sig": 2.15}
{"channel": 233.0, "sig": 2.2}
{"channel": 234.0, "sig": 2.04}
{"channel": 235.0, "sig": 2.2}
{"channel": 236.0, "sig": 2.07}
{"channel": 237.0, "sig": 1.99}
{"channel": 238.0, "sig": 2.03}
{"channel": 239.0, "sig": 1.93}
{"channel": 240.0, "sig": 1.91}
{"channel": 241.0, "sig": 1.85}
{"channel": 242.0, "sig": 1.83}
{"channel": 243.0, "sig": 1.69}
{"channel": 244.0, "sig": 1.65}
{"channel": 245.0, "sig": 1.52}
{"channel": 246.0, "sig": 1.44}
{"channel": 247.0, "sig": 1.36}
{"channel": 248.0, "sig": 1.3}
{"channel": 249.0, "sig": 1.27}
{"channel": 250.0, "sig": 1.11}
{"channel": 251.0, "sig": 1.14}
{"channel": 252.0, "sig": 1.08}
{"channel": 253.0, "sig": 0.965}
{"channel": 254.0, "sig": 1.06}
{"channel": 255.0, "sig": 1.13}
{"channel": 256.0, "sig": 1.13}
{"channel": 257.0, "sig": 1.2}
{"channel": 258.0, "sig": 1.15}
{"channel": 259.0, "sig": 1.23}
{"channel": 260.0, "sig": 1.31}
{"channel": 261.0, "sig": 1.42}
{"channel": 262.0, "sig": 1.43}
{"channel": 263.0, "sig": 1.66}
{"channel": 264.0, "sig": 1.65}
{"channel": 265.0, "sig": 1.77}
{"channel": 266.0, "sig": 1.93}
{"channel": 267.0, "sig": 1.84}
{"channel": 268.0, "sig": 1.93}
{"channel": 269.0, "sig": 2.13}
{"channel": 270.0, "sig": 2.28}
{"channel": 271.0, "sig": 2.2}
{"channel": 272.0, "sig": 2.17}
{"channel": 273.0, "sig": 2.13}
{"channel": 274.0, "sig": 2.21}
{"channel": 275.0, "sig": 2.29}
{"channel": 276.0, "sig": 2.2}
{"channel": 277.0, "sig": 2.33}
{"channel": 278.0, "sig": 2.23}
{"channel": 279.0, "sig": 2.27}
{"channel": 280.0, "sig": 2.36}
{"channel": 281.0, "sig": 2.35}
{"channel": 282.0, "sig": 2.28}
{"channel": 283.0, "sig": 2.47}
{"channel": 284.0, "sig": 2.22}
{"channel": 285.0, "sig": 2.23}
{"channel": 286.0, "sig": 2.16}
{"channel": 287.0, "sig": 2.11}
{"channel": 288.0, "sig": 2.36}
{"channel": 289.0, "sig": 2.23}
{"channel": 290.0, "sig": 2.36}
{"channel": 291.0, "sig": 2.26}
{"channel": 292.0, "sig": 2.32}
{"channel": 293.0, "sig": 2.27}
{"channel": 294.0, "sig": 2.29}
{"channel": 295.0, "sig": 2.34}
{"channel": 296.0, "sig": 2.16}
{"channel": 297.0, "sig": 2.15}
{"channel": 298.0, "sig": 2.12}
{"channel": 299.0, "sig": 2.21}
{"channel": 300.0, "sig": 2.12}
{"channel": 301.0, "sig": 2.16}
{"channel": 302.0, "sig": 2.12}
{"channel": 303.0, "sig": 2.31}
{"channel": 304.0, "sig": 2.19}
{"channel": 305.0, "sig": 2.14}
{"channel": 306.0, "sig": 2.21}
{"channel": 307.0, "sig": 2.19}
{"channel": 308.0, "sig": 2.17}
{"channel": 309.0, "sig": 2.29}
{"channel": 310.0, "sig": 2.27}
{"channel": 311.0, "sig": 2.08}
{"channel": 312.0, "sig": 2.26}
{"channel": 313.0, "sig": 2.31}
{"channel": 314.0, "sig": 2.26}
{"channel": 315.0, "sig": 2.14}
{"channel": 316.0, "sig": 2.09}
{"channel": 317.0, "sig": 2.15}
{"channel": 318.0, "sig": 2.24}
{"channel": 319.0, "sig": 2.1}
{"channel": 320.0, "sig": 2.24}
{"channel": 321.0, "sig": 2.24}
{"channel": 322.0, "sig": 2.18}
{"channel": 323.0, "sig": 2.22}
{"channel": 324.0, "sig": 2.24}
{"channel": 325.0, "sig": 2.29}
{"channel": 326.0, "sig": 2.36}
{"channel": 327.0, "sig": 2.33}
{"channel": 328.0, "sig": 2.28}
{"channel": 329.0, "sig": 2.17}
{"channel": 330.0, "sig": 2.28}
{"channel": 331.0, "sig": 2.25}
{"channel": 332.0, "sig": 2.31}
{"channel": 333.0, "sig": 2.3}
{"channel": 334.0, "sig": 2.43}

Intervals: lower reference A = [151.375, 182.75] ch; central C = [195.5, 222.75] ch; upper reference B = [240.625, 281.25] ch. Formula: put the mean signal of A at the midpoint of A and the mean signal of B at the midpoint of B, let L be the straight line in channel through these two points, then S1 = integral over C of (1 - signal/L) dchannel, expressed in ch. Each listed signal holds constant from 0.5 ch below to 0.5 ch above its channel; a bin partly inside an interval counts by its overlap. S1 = -2.8 ch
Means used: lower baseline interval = 2.27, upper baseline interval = 1.68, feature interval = 2.21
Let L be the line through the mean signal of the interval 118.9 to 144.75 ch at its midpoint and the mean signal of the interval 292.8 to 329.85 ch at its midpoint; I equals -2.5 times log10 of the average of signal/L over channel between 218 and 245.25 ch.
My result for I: 0.065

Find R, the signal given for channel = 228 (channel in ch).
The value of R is 2.23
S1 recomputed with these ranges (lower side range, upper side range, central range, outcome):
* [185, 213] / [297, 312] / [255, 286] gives 3.8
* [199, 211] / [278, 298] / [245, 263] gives 8.0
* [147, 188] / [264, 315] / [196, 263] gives 9.8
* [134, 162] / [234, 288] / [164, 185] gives -1.7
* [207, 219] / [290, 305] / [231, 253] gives 5.2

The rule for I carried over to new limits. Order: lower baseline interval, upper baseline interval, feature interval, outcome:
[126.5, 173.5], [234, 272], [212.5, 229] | -0.244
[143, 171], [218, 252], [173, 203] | -0.043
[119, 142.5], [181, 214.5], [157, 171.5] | -0.053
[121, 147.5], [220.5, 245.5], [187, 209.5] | -0.039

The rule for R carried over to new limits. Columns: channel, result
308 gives 2.17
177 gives 2.2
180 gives 2.29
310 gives 2.27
